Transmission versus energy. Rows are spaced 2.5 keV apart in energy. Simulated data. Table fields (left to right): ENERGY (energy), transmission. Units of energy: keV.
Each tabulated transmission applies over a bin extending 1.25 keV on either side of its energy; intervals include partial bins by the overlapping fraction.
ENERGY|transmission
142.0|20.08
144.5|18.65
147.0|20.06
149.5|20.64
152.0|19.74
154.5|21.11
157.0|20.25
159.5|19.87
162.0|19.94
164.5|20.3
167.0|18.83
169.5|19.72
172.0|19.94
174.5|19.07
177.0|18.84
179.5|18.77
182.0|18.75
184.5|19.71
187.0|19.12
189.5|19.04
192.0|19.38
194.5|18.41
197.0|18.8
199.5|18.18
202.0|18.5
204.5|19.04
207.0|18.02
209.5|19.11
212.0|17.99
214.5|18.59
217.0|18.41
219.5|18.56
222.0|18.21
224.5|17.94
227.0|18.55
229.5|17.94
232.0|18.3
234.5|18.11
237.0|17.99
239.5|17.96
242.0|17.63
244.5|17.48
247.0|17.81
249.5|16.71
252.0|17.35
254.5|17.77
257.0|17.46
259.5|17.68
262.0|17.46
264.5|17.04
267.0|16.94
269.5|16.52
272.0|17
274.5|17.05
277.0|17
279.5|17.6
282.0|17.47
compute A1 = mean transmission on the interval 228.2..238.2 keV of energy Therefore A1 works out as 18.1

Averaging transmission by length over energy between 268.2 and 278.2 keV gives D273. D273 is 16.9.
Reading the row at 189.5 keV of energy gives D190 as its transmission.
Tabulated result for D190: 19.04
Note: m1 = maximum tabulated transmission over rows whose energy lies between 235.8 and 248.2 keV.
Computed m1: 17.99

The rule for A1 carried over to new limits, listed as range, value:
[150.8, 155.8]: 20.4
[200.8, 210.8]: 18.7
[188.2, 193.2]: 19.2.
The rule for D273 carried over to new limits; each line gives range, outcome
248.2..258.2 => 17.3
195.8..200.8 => 18.5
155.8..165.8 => 20.1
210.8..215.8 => 18.3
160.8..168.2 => 19.7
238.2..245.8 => 17.7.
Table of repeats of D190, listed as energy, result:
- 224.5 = 17.94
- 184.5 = 19.71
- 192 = 19.38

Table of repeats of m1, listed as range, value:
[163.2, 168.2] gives 20.3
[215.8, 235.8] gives 18.56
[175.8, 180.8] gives 18.84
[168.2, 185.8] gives 19.94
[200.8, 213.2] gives 19.11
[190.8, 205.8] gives 19.38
